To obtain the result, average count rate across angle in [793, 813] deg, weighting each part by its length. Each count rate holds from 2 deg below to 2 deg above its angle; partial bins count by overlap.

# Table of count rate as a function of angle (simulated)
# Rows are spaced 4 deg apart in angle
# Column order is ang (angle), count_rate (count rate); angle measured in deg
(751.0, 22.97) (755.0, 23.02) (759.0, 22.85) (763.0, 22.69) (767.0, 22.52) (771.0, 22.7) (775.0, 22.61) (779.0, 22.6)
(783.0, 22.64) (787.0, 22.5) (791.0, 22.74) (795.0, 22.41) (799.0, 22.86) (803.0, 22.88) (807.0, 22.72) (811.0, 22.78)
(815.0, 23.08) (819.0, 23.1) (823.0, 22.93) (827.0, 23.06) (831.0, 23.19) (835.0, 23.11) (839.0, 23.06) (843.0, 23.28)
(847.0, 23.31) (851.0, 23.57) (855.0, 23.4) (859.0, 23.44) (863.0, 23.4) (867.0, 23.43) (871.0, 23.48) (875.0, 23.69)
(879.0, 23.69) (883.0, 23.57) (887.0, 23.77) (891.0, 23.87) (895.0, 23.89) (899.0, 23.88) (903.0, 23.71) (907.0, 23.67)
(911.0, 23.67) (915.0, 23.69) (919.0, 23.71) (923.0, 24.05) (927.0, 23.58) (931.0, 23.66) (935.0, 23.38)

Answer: 22.7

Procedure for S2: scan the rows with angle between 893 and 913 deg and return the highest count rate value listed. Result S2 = 23.89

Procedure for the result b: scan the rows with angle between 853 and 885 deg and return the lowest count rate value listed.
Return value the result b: 23.4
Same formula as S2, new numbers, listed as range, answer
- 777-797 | 22.74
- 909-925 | 24.05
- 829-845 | 23.28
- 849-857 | 23.57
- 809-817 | 23.08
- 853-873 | 23.48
